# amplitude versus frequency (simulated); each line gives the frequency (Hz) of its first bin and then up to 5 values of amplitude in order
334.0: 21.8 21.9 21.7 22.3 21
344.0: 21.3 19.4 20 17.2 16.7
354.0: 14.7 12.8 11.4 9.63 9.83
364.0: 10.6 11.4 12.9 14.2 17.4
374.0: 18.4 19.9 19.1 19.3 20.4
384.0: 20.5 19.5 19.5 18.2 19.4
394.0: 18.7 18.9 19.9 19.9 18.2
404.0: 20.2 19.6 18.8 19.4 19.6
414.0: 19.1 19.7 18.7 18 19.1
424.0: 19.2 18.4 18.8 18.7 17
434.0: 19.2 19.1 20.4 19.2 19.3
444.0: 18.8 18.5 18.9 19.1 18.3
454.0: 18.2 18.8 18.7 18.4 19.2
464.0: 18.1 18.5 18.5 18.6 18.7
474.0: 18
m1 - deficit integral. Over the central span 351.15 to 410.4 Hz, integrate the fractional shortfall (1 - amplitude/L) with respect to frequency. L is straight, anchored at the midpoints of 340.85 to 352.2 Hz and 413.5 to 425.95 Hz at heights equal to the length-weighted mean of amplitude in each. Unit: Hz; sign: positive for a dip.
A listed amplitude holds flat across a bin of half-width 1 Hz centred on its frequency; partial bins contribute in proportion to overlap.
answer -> 6.9 Hz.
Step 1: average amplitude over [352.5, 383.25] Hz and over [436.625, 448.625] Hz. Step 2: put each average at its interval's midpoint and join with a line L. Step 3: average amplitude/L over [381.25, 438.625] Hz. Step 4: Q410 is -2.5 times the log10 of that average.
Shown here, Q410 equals -0.12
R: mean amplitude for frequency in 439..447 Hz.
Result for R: 18.9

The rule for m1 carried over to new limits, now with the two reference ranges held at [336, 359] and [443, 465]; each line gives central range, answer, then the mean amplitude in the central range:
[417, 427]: -0.1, 18.7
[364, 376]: 2.2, 14.9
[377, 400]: -1.3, 19.4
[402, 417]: -0.8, 19.4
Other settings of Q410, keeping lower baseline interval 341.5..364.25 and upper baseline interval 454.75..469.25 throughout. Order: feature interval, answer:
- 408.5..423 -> -0.11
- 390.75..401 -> -0.16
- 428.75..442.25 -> -0.07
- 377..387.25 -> -0.21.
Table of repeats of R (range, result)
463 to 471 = 18.4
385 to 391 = 19.1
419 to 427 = 18.7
